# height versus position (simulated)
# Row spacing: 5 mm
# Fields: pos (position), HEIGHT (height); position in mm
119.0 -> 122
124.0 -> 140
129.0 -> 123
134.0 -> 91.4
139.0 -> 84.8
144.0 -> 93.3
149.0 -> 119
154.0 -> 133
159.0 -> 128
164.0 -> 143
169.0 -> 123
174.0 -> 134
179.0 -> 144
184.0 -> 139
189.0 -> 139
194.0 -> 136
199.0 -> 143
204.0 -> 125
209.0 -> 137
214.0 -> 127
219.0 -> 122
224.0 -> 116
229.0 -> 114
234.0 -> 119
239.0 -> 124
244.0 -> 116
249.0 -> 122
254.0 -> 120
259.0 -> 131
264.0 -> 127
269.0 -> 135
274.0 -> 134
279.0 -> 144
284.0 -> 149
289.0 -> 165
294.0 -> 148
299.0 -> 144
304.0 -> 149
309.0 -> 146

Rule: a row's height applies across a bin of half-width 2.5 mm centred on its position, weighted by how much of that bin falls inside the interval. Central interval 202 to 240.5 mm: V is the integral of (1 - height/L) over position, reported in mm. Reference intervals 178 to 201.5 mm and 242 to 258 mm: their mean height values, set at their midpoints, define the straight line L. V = 2.04 mm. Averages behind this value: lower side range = 140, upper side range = 121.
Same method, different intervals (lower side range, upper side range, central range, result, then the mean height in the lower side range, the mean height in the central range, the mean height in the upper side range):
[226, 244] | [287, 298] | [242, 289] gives 1.68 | 118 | 133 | 154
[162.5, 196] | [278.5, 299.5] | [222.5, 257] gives 6.13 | 137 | 119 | 151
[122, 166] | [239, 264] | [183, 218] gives -4.22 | 117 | 134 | 123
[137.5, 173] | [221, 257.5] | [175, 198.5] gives -3.98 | 119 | 139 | 119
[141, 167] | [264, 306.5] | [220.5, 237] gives 2.24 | 123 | 117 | 145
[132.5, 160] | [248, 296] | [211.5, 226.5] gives 0.42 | 108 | 122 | 138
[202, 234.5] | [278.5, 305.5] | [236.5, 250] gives 1.21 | 123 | 121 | 150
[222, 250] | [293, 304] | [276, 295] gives -1.44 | 118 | 151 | 146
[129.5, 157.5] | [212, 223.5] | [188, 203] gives -2.54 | 106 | 138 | 123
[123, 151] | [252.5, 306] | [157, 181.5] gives -4.30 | 107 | 135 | 141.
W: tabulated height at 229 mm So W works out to 114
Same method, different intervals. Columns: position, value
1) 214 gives 127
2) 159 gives 128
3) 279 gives 144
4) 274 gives 134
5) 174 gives 134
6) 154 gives 133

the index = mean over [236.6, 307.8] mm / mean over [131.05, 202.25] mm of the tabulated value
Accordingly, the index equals 1.1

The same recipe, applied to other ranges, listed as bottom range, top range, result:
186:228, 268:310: 1.12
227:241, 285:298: 1.30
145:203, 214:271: 0.92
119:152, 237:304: 1.24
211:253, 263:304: 1.20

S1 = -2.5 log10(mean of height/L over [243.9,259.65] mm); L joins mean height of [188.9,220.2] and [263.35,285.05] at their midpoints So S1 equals 0.12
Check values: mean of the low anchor 133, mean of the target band 122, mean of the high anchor 138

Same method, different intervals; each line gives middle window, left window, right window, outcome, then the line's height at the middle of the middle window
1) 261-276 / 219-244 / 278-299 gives 0.06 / 140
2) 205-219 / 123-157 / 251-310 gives -0.03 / 126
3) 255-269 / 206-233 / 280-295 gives 0.10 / 142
